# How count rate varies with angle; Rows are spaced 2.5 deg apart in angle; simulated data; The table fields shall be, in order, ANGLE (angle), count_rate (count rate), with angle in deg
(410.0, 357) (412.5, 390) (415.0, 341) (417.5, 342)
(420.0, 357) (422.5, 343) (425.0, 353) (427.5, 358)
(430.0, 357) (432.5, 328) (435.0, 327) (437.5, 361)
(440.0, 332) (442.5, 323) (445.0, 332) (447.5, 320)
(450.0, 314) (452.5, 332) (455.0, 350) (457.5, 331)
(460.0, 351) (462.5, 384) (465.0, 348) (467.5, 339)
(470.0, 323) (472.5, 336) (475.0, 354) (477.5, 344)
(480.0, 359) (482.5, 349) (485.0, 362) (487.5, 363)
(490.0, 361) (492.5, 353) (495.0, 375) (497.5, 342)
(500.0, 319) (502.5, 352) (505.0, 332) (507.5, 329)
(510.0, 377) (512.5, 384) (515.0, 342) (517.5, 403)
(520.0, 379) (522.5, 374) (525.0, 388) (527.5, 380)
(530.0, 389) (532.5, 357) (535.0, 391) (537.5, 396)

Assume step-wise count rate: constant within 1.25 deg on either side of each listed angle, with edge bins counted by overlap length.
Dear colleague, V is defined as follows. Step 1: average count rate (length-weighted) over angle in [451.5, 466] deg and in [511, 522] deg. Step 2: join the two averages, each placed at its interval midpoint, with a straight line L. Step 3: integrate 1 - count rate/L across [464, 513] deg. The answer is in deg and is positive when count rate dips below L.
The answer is 1.89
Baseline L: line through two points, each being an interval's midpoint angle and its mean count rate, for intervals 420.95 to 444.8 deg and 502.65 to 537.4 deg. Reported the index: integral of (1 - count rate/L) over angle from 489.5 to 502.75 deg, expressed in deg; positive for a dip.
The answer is 0.5 deg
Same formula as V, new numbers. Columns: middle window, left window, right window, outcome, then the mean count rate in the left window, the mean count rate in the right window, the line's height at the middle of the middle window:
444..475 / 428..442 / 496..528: 0.8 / 341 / 361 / 347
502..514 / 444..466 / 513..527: 0.5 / 340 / 378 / 371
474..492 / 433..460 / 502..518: -0.4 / 333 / 358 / 347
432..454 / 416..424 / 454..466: 1.3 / 347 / 353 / 351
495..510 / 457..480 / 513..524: 1.0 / 347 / 375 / 366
